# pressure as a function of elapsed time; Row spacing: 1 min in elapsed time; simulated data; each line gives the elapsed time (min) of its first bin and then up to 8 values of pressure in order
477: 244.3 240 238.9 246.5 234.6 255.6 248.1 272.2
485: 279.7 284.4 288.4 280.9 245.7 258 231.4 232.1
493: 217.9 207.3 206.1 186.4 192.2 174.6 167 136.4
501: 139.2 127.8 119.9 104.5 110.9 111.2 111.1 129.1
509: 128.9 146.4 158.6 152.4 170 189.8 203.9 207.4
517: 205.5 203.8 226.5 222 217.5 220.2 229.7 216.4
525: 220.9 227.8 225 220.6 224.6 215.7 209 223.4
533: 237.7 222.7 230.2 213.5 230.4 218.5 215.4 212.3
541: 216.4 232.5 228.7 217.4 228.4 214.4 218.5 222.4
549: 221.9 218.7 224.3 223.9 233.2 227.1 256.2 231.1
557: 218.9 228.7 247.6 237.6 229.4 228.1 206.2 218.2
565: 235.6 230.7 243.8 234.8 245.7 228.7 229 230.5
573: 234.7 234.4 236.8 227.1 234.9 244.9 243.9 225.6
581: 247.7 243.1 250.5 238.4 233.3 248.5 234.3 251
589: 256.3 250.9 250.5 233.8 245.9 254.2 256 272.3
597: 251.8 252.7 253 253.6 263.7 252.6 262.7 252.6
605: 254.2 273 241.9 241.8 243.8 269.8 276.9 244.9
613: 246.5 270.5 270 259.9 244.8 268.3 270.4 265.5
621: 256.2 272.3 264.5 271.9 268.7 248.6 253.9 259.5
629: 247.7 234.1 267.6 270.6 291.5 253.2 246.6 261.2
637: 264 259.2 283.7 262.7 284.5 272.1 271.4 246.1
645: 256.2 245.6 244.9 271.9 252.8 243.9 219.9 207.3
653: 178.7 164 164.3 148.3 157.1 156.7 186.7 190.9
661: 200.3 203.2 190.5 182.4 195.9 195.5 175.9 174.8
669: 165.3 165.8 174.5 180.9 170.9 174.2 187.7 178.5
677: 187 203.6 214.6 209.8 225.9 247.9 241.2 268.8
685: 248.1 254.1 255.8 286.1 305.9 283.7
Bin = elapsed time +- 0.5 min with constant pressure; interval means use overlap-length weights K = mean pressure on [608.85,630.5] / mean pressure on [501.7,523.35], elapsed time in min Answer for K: 1.5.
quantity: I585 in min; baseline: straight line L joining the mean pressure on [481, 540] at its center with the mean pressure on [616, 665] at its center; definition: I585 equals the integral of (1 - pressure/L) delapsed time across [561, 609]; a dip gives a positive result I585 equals -4.3 min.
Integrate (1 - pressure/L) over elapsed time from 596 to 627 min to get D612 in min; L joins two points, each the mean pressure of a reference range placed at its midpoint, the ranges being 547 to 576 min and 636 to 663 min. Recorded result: -4.4 min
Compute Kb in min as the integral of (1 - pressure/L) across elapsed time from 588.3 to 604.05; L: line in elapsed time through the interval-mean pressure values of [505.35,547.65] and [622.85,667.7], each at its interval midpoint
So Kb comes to -2.5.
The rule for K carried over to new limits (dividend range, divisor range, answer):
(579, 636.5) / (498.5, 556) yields 1.29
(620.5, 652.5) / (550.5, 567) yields 1.12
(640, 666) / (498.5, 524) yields 1.28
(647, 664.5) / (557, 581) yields 0.84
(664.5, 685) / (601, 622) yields 0.77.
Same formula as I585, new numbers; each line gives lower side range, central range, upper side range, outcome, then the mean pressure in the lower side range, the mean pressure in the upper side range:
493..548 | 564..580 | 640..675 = -3.0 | 194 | 204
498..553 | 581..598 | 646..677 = -4.8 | 196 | 191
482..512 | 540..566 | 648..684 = -4.8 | 190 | 194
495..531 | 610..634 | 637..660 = -5.0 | 179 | 226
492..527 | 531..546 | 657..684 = -3.5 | 178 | 192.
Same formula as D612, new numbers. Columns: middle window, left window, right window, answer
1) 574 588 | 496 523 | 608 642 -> -0.86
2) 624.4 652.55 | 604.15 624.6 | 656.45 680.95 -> -3.74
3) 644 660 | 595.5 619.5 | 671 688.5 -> 1.83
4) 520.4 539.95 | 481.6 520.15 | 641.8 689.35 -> -2.59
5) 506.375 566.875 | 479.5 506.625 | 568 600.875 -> 2.99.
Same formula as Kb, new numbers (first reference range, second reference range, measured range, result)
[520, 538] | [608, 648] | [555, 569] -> 0.2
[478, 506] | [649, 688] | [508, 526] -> 1.2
